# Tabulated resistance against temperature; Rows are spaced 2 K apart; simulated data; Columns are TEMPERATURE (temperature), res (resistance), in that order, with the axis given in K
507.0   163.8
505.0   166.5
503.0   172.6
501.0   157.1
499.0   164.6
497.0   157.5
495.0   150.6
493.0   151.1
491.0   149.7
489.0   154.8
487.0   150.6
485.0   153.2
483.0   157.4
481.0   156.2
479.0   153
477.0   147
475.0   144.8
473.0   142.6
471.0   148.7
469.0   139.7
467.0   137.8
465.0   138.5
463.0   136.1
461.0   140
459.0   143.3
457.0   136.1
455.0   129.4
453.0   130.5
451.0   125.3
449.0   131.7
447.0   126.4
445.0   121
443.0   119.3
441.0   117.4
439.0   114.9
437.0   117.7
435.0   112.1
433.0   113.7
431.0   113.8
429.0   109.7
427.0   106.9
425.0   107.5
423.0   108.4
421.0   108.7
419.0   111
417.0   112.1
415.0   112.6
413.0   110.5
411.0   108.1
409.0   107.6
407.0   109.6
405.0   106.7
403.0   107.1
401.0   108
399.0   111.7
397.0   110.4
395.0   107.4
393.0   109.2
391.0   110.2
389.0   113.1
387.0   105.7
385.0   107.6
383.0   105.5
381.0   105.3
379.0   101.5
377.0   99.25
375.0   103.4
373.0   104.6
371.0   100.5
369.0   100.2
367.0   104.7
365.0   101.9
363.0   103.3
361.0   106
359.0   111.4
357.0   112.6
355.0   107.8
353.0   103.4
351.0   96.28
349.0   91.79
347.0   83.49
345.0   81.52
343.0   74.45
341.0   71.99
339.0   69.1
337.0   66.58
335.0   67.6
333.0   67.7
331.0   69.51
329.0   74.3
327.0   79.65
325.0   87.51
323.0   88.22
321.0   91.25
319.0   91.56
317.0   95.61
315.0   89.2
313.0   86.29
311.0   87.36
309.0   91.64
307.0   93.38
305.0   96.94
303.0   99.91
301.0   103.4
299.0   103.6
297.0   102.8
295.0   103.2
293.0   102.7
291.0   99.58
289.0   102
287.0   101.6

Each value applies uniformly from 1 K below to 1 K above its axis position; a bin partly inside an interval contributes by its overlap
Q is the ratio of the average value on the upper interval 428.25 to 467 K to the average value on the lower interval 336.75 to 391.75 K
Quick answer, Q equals 1.3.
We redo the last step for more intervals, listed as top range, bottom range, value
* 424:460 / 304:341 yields 1.46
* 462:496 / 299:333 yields 1.66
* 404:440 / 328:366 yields 1.27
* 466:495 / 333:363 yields 1.68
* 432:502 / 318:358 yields 1.66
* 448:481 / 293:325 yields 1.47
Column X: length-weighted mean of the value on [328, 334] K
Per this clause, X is 70.5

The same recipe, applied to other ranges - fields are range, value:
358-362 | 109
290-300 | 102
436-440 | 116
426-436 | 111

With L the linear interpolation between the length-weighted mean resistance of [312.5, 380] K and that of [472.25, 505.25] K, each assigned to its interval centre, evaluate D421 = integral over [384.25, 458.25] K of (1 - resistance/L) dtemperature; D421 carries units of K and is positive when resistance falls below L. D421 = 5.92 K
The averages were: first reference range 90.7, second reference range 154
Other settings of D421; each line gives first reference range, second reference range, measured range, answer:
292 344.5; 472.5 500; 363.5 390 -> 1.3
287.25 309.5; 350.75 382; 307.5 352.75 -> 8.7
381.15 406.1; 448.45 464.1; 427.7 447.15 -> 1.6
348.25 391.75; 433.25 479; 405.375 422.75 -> 1.3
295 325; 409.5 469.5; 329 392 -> 6.3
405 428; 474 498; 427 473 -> 1.0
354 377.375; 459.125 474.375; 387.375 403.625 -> 0.8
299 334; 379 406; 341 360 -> 0.5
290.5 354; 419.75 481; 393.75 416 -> 0.9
